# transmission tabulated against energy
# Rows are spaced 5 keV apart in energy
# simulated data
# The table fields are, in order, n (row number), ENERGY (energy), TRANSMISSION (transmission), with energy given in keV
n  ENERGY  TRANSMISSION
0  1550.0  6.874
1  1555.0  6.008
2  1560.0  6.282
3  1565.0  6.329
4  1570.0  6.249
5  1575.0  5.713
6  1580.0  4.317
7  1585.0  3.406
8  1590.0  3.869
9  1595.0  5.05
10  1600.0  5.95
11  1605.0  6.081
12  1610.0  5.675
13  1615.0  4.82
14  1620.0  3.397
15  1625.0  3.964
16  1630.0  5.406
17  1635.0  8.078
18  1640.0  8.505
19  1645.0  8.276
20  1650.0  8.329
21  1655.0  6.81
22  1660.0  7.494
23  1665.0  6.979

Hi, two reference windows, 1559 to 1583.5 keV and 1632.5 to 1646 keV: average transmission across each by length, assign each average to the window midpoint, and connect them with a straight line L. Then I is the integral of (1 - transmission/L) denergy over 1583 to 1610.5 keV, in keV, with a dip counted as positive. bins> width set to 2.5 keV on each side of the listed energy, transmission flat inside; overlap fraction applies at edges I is 7.0 keV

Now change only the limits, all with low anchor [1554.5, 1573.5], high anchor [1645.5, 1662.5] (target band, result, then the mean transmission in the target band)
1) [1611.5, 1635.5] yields 7.6 keV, 4.91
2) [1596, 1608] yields 1.6 keV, 5.88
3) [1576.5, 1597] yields 7.4 keV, 4.21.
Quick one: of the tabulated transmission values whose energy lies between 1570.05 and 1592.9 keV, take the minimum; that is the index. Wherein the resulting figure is 3.406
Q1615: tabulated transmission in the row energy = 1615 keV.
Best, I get 4.82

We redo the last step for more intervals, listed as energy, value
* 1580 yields 4.317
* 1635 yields 8.078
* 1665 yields 6.979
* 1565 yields 6.329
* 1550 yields 6.874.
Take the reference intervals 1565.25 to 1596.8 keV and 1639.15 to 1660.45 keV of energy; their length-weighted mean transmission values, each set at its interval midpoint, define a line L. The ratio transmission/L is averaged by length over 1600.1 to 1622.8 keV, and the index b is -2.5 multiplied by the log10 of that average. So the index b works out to 0.204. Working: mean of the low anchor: 4.87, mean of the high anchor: 7.87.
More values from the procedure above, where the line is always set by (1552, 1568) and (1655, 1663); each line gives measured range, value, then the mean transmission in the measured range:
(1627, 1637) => 0.07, 6.54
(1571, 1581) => 0.20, 5.3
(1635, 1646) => -0.18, 8.34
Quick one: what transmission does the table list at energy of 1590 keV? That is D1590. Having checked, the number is 3.869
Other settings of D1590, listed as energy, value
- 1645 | 8.276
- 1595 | 5.05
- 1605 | 6.081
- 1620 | 3.397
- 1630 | 5.406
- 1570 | 6.249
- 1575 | 5.713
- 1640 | 8.505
